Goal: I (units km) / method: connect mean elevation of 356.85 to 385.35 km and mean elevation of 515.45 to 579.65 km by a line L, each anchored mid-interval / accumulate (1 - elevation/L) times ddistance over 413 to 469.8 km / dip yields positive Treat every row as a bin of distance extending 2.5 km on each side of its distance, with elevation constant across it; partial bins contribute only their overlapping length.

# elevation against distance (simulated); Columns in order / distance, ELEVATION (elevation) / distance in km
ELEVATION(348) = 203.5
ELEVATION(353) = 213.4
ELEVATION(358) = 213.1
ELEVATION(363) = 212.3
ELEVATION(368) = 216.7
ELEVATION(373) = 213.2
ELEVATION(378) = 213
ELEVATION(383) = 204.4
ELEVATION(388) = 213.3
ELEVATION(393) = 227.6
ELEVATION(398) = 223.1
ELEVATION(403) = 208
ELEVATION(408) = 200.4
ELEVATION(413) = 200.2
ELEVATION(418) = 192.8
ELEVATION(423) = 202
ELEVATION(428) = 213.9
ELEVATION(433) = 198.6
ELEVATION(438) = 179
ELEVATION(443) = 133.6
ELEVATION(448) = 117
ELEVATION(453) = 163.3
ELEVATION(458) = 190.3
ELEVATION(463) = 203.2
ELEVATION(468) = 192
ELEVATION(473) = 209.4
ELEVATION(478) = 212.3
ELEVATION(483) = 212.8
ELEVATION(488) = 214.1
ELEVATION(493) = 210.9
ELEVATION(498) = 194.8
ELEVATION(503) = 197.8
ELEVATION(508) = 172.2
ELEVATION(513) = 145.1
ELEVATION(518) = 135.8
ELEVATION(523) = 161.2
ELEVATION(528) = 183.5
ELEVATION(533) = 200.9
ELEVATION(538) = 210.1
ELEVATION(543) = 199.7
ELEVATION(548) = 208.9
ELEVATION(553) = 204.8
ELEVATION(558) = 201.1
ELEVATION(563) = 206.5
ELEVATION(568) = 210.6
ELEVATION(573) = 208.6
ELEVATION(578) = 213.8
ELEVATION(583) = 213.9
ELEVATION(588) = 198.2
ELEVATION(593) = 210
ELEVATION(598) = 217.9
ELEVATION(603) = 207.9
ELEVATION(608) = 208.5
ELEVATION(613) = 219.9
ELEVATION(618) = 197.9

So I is 6.7 km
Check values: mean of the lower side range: 212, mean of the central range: 181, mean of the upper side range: 196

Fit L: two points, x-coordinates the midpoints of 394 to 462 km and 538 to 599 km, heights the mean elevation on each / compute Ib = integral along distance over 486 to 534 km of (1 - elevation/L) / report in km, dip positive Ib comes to 4.5 km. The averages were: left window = 188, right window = 208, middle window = 181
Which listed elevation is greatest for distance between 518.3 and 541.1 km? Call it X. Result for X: 210.1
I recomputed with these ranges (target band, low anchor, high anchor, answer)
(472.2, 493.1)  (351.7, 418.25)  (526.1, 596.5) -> -0.4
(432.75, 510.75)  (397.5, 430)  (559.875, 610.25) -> 7.2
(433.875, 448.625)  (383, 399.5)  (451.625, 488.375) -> 3.9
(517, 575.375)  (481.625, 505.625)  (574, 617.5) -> 3.5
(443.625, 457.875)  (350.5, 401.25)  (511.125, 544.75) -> 3.5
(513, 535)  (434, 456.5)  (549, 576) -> 2.6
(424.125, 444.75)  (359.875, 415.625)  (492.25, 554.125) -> 1.9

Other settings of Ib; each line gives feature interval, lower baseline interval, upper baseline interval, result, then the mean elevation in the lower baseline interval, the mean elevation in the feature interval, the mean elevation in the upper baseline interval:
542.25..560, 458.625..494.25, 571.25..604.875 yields 0.42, 207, 204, 210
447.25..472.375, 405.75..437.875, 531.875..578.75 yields 2.72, 200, 180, 206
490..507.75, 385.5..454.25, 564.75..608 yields 0.21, 191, 198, 210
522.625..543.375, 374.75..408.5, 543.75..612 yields 1.63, 214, 193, 209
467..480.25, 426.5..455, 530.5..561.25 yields -2.07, 166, 206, 204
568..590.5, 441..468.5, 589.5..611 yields -0.53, 165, 209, 211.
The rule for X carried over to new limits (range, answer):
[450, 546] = 214.1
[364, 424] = 227.6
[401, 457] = 213.9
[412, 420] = 200.2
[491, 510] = 210.9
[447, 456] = 163.3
